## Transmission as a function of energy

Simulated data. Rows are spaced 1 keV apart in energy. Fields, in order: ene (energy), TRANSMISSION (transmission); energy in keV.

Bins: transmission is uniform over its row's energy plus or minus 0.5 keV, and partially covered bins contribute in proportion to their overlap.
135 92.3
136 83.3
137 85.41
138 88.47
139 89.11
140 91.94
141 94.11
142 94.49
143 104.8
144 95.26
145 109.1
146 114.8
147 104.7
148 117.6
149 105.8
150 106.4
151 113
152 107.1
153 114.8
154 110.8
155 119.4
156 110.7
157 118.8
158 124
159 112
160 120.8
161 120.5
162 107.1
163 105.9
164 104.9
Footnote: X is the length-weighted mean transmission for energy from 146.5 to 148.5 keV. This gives 111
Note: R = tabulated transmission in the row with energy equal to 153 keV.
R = 114.8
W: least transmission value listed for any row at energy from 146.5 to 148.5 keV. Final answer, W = 104.7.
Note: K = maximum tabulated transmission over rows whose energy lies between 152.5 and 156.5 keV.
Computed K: 119.4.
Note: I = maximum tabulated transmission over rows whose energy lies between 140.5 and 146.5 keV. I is 114.8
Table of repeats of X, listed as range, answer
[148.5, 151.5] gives 108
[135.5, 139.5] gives 86.6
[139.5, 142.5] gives 93.5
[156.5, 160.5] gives 119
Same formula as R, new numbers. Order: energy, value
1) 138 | 88.47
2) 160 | 120.8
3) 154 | 110.8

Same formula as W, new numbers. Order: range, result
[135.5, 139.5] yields 83.3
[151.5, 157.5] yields 107.1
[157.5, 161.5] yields 112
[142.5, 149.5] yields 95.26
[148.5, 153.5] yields 105.8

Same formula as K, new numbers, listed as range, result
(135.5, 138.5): 88.47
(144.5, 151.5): 117.6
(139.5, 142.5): 94.49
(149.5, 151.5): 113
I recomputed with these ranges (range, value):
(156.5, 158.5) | 124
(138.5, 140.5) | 91.94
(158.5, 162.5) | 120.8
